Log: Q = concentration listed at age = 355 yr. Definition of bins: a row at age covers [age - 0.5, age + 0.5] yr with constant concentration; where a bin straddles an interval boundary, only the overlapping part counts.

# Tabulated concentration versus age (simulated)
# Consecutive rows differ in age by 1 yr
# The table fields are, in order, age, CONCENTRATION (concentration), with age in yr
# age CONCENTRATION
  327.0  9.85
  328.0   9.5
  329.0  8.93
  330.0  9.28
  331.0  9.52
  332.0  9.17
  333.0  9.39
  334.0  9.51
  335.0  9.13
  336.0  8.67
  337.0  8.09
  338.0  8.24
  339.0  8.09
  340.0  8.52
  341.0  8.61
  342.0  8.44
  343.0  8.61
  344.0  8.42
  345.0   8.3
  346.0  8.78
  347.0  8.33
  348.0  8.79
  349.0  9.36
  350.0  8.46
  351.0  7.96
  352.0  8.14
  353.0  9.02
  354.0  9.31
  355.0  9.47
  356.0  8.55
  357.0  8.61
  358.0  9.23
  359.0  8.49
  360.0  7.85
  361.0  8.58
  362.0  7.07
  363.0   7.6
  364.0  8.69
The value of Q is 9.47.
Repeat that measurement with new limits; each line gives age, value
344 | 8.42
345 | 8.3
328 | 9.5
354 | 9.31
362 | 7.07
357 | 8.61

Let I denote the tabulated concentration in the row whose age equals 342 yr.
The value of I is 8.44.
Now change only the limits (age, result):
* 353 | 9.02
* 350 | 8.46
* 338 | 8.24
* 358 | 9.23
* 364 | 8.69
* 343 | 8.61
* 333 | 9.39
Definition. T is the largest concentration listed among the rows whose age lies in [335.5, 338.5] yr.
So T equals 8.67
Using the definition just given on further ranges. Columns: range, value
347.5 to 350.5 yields 9.36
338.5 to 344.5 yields 8.61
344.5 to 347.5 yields 8.78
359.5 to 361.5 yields 8.58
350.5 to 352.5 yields 8.14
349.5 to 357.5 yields 9.47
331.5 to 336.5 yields 9.51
